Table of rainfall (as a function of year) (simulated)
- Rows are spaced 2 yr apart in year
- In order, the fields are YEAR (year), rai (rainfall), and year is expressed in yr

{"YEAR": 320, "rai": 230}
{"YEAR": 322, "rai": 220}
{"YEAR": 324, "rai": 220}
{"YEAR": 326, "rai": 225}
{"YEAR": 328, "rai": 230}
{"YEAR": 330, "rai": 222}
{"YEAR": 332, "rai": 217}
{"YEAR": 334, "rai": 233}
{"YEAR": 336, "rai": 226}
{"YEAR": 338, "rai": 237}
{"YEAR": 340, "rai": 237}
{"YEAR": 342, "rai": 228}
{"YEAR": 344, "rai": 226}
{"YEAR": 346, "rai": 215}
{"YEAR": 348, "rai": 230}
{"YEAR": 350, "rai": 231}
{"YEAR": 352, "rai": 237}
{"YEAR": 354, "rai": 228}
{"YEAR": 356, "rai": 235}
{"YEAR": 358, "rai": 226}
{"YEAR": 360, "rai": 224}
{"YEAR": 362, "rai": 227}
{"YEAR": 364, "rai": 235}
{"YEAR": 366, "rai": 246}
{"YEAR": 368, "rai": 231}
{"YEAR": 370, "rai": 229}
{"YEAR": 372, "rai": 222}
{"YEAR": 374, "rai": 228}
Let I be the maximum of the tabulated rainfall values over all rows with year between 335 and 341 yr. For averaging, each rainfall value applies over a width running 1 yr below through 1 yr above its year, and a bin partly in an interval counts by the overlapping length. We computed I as 237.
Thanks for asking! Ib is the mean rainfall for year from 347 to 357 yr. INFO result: 232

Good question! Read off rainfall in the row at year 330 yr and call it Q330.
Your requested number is 222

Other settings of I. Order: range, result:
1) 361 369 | 246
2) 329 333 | 222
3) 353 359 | 235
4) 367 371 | 231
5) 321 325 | 220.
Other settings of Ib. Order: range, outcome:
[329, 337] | 224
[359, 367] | 233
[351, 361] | 230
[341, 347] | 223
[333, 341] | 233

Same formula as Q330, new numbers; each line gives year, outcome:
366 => 246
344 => 226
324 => 220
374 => 228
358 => 226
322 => 220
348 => 230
